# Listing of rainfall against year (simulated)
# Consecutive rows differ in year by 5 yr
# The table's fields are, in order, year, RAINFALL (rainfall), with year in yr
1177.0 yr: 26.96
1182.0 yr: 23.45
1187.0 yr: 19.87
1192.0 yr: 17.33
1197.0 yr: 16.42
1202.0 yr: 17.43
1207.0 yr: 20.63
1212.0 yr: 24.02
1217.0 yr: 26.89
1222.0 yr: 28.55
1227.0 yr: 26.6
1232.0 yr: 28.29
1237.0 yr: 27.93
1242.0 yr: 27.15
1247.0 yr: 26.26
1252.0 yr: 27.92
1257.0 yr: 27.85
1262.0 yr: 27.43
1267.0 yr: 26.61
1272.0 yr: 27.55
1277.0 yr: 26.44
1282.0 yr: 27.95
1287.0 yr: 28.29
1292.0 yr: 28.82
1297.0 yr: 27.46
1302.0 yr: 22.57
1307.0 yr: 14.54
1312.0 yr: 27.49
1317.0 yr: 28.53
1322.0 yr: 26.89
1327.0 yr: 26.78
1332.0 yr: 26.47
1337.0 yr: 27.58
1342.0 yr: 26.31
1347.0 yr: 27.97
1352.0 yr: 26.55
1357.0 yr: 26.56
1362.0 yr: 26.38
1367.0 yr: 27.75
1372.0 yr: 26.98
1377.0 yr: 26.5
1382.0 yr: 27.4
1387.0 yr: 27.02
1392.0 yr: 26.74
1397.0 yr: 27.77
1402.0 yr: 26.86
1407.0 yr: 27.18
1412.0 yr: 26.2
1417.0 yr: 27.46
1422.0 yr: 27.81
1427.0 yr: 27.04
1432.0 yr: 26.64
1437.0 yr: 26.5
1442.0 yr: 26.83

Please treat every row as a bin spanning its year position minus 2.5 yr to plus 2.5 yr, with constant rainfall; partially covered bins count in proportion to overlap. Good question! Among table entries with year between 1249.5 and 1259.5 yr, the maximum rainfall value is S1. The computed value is 27.92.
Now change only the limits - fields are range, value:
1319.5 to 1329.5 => 26.89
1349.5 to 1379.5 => 27.75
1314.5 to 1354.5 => 28.53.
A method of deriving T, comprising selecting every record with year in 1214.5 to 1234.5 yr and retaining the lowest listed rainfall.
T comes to 26.6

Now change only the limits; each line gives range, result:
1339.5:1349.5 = 26.31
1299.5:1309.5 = 14.54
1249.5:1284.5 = 26.44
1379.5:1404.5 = 26.74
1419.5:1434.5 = 26.64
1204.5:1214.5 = 20.63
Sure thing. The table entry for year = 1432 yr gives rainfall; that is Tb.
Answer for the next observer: 26.64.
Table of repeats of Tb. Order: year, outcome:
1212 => 24.02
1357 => 26.56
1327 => 26.78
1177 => 26.96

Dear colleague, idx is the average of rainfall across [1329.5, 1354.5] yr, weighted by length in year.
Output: 27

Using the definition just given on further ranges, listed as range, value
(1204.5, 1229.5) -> 25.3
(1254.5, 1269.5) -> 27.3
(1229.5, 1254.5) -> 27.5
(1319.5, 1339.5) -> 26.9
